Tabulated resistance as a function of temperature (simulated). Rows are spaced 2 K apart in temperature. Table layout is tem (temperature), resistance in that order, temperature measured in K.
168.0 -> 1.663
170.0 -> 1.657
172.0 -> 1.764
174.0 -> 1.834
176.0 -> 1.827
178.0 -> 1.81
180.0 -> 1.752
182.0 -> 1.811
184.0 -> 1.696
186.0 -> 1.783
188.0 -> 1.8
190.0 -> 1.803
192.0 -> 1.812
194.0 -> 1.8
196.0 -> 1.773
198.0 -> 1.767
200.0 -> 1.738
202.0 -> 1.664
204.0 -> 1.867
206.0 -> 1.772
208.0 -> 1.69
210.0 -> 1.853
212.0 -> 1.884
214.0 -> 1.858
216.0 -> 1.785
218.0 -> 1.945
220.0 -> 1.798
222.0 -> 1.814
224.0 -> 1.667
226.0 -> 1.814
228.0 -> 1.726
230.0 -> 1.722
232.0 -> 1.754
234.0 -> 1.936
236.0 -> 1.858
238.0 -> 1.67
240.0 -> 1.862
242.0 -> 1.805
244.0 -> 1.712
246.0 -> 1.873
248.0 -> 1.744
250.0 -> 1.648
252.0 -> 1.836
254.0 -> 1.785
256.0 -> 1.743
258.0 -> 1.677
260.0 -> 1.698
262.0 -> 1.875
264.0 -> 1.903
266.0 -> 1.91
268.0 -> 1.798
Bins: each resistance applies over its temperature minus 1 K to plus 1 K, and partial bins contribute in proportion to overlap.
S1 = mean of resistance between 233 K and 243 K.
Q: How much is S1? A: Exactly 1.83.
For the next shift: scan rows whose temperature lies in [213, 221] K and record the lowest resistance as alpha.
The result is 1.785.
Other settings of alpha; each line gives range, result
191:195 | 1.8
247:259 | 1.648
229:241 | 1.67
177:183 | 1.752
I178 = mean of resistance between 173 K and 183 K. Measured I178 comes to 1.81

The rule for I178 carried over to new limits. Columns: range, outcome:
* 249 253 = 1.74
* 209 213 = 1.87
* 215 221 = 1.84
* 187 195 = 1.8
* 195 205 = 1.76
